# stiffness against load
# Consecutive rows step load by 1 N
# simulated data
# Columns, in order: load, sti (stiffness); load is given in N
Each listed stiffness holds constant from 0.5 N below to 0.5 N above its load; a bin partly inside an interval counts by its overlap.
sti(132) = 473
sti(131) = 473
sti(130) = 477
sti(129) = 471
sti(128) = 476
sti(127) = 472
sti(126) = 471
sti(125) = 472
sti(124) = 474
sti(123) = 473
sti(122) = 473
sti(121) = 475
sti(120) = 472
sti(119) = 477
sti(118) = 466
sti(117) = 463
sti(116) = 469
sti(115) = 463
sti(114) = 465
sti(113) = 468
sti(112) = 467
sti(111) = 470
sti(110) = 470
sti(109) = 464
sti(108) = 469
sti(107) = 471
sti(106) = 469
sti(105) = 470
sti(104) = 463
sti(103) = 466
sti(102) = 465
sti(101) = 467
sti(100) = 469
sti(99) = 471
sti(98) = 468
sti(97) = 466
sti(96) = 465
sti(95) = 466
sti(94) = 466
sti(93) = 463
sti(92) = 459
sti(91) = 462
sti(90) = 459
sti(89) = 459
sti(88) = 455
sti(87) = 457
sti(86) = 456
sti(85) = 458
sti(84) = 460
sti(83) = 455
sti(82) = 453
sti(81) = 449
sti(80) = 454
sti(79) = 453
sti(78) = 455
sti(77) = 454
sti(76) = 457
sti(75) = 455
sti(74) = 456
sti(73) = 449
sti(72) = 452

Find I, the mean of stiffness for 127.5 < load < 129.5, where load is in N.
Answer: 474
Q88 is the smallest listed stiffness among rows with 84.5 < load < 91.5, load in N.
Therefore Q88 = 455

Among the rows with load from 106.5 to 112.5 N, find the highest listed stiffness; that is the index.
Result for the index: 471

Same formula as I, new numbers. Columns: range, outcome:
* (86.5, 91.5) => 458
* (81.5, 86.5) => 456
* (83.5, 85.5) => 459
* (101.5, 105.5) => 466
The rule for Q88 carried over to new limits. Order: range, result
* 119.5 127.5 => 471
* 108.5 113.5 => 464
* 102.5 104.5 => 463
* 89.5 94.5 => 459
